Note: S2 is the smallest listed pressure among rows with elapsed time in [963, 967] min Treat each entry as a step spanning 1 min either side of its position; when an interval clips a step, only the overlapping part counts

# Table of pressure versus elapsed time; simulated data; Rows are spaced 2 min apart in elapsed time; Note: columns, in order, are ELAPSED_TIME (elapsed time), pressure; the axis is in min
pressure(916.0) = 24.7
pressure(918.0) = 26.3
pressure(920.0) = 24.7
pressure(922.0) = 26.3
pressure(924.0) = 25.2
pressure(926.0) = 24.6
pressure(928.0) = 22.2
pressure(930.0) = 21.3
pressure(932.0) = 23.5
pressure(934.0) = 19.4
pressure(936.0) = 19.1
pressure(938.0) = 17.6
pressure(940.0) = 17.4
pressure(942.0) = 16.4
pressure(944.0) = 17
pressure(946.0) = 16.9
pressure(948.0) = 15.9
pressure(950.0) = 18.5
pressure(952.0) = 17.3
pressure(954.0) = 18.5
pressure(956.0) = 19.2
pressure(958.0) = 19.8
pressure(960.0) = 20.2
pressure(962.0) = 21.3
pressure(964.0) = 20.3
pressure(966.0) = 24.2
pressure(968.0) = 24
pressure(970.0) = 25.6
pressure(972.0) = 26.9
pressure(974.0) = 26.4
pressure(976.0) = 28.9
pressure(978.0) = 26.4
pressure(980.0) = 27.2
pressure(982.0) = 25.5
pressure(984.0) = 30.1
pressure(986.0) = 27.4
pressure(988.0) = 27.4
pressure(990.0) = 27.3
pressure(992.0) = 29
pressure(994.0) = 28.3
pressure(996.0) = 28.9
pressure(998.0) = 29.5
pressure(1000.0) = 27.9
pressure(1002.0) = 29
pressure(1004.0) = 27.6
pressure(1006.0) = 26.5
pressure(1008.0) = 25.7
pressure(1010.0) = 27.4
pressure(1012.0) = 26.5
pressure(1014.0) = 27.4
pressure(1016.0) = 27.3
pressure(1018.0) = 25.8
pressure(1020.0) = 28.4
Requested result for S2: 20.3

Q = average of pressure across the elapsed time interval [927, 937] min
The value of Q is 21.1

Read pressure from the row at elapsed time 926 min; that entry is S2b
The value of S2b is 24.6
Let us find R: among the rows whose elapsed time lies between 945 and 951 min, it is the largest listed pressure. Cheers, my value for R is 18.5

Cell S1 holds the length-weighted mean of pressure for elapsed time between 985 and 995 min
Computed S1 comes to 27.9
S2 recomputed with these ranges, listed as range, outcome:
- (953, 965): 18.5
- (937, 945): 16.4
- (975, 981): 26.4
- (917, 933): 21.3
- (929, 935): 19.4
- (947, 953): 15.9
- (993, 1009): 25.7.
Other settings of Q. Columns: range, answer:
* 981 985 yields 27.8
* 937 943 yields 17.1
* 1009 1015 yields 27.1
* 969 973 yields 26.2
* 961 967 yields 21.9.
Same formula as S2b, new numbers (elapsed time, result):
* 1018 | 25.8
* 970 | 25.6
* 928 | 22.2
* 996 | 28.9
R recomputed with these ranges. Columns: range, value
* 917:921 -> 26.3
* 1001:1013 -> 29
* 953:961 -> 20.2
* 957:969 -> 24.2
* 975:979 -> 28.9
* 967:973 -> 26.9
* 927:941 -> 23.5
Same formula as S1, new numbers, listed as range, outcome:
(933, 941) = 18.4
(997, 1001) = 28.7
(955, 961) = 19.7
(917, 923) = 25.8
